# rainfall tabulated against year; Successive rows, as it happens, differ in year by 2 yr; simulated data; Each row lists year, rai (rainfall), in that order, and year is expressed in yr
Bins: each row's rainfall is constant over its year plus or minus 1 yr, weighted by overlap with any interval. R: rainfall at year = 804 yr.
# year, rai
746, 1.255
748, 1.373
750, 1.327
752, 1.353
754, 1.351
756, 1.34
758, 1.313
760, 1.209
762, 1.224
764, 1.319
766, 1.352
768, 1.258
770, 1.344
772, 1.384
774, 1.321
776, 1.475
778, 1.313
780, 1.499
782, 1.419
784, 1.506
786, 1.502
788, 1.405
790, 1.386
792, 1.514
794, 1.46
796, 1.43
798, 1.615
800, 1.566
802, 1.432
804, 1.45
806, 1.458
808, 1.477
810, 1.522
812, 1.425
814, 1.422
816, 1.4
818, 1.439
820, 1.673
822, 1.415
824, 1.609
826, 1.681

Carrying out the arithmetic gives 1.45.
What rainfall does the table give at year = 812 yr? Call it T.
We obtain 1.425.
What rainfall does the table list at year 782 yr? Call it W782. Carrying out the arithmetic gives 1.419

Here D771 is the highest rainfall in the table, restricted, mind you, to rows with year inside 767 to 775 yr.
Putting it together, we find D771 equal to 1.384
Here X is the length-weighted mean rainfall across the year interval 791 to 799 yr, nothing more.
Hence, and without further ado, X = 1.5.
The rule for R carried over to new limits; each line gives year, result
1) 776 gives 1.475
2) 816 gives 1.4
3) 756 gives 1.34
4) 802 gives 1.432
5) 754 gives 1.351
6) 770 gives 1.344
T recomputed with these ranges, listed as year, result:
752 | 1.353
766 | 1.352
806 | 1.458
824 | 1.609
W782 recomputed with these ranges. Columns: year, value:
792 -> 1.514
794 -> 1.46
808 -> 1.477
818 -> 1.439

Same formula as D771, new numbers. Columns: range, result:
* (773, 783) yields 1.499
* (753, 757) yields 1.351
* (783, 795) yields 1.514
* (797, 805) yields 1.615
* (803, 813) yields 1.522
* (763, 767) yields 1.352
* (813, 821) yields 1.673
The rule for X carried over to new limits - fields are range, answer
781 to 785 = 1.46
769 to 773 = 1.36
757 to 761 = 1.26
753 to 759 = 1.33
